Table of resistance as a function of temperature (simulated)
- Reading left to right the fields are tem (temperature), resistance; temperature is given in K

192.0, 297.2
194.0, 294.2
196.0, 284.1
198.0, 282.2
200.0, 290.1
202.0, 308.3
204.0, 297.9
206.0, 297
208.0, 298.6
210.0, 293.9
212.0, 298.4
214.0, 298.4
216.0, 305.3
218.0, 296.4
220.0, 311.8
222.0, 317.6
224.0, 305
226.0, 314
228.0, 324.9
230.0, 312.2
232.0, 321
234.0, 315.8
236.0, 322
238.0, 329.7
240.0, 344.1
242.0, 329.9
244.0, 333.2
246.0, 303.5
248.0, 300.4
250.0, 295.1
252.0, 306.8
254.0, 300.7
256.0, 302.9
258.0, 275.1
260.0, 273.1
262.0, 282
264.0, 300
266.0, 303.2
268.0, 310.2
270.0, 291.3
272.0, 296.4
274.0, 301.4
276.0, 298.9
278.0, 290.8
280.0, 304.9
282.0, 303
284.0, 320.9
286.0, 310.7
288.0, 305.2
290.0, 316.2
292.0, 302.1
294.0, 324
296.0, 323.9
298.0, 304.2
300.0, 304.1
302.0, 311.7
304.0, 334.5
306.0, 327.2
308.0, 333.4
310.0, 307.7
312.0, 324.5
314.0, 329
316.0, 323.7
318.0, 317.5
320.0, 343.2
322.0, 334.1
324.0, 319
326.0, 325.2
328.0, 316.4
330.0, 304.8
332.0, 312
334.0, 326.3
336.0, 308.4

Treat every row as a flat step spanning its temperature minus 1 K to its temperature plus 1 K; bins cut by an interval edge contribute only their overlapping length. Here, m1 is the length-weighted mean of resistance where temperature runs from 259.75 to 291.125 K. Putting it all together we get 301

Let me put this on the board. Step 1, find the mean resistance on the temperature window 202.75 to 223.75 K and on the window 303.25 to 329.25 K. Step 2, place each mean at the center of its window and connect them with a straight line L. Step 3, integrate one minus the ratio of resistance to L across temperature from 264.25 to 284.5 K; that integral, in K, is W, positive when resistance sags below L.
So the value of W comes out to 0.9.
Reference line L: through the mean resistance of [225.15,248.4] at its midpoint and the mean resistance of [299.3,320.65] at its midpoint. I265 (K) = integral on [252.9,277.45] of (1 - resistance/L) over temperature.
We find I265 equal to 2.1 K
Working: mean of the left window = 321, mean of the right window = 323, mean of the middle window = 295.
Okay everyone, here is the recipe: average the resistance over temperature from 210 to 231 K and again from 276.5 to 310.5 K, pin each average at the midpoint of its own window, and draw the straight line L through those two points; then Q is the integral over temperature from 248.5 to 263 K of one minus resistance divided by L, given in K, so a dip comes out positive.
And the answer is 0.9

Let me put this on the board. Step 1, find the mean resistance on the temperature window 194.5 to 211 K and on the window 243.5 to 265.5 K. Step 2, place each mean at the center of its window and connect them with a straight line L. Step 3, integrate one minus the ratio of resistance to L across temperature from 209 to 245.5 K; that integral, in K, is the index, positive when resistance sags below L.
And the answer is -2.43 K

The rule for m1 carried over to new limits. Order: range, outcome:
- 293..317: 321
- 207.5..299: 307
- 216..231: 311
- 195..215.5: 295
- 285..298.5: 313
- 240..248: 322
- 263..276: 300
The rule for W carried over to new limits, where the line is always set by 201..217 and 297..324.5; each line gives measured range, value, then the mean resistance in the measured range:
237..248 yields -0.7 K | 326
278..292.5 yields 0.4 K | 308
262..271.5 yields 0.4 K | 299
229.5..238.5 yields -0.4 K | 320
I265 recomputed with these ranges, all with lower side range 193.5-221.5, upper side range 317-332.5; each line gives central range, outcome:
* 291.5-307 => 0.0 K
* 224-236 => -0.6 K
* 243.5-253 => 0.0 K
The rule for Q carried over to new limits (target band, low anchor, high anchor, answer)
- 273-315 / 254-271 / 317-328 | -0.4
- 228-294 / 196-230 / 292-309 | 1.0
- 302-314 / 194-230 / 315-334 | -0.2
